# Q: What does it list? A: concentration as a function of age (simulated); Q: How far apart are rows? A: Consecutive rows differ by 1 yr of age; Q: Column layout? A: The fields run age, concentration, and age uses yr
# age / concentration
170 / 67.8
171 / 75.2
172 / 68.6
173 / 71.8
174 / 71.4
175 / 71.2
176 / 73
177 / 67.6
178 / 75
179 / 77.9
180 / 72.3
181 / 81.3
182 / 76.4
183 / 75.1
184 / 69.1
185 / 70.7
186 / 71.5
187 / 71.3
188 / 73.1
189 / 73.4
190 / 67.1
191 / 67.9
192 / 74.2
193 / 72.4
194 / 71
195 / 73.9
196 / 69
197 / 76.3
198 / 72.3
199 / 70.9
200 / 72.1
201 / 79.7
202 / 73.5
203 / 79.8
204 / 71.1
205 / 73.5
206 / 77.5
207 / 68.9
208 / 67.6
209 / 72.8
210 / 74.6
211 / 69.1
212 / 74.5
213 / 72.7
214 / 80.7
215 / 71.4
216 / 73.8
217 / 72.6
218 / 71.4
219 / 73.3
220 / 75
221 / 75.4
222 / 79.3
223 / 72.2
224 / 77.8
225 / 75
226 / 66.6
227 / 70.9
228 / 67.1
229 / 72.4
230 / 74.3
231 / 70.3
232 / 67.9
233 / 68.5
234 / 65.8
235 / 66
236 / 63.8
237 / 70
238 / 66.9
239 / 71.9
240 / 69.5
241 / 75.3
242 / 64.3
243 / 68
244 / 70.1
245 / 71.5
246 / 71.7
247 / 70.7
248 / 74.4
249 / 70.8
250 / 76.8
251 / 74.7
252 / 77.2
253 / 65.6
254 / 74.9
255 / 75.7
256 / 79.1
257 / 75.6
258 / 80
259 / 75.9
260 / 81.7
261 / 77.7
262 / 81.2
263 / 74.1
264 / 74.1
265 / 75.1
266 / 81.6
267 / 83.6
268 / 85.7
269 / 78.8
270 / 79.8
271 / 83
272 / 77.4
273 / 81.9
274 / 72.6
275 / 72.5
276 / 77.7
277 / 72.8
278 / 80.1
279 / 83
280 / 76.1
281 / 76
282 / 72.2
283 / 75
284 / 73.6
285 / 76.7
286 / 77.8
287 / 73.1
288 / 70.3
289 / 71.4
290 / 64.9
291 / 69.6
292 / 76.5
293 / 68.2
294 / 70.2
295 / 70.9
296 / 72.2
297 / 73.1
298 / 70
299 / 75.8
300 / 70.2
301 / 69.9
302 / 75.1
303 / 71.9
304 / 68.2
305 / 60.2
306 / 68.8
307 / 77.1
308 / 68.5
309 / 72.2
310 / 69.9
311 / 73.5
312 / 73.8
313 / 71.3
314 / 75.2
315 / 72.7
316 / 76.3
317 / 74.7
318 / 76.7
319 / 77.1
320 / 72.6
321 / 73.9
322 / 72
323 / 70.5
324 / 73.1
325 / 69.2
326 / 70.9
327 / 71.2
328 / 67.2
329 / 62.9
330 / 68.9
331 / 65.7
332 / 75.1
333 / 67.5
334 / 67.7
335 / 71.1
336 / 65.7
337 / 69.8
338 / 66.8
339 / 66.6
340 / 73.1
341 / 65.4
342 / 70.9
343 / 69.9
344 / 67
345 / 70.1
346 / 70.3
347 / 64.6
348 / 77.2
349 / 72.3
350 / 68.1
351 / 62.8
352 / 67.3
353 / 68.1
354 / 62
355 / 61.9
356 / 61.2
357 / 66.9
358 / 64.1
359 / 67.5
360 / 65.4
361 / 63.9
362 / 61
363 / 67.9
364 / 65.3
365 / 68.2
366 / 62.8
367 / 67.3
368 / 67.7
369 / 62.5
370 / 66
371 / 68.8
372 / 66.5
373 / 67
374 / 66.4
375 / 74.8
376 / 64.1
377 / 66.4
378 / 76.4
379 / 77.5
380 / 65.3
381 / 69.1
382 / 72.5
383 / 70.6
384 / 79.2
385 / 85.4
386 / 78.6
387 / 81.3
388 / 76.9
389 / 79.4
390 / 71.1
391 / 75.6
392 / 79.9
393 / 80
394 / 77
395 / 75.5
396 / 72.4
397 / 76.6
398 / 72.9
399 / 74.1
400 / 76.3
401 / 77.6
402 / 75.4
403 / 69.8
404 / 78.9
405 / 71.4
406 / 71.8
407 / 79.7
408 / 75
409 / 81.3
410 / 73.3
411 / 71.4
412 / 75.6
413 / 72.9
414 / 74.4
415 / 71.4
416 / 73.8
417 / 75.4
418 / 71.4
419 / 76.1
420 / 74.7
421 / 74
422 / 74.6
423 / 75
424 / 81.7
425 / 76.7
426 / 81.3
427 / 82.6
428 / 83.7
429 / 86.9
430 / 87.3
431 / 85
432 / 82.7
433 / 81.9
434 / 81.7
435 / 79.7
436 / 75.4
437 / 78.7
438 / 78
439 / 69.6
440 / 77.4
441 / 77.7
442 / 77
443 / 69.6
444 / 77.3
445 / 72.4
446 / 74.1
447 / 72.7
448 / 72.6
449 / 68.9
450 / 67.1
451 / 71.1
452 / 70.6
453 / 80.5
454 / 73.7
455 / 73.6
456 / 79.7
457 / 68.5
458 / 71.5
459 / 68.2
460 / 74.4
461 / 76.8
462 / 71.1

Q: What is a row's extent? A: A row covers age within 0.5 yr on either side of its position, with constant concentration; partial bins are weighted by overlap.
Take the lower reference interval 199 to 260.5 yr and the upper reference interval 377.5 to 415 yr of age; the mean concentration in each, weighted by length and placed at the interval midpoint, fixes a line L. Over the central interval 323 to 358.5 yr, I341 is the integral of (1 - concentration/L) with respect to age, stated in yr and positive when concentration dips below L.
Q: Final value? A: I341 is 3.0 yr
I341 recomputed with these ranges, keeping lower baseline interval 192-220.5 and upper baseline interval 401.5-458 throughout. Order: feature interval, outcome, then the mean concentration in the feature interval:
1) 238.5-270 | -0.55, 75.1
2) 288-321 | 1.16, 71.8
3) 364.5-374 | 1.12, 66.3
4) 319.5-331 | 0.72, 70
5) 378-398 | -0.13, 75.9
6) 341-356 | 1.45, 67.7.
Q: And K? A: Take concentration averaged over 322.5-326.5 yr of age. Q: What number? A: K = 70.9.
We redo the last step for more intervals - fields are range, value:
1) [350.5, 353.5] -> 66.1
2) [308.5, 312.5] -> 72.3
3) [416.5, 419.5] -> 74.3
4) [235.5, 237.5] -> 66.9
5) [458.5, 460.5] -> 71.3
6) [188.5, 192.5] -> 70.7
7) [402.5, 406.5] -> 73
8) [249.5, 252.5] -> 76.2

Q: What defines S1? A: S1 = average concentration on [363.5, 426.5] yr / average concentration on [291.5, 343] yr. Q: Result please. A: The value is 1.04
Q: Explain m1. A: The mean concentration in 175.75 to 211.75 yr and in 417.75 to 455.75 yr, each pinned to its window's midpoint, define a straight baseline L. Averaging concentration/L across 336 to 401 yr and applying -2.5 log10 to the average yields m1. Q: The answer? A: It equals 0.08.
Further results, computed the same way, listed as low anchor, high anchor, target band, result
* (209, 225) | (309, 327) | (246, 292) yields -0.03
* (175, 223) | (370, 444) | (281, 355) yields 0.06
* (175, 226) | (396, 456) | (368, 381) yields 0.10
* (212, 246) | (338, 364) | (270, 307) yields -0.06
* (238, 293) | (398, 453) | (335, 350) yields 0.09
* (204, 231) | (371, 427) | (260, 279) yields -0.07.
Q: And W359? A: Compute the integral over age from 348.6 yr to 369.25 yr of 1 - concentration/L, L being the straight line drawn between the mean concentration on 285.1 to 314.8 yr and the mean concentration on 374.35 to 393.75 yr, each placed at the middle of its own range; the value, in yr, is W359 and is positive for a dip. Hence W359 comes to 2.36 yr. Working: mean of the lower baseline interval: 71.5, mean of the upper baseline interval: 74.9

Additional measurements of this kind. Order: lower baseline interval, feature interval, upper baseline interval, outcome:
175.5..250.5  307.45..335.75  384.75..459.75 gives 1.0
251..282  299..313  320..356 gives 0.3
